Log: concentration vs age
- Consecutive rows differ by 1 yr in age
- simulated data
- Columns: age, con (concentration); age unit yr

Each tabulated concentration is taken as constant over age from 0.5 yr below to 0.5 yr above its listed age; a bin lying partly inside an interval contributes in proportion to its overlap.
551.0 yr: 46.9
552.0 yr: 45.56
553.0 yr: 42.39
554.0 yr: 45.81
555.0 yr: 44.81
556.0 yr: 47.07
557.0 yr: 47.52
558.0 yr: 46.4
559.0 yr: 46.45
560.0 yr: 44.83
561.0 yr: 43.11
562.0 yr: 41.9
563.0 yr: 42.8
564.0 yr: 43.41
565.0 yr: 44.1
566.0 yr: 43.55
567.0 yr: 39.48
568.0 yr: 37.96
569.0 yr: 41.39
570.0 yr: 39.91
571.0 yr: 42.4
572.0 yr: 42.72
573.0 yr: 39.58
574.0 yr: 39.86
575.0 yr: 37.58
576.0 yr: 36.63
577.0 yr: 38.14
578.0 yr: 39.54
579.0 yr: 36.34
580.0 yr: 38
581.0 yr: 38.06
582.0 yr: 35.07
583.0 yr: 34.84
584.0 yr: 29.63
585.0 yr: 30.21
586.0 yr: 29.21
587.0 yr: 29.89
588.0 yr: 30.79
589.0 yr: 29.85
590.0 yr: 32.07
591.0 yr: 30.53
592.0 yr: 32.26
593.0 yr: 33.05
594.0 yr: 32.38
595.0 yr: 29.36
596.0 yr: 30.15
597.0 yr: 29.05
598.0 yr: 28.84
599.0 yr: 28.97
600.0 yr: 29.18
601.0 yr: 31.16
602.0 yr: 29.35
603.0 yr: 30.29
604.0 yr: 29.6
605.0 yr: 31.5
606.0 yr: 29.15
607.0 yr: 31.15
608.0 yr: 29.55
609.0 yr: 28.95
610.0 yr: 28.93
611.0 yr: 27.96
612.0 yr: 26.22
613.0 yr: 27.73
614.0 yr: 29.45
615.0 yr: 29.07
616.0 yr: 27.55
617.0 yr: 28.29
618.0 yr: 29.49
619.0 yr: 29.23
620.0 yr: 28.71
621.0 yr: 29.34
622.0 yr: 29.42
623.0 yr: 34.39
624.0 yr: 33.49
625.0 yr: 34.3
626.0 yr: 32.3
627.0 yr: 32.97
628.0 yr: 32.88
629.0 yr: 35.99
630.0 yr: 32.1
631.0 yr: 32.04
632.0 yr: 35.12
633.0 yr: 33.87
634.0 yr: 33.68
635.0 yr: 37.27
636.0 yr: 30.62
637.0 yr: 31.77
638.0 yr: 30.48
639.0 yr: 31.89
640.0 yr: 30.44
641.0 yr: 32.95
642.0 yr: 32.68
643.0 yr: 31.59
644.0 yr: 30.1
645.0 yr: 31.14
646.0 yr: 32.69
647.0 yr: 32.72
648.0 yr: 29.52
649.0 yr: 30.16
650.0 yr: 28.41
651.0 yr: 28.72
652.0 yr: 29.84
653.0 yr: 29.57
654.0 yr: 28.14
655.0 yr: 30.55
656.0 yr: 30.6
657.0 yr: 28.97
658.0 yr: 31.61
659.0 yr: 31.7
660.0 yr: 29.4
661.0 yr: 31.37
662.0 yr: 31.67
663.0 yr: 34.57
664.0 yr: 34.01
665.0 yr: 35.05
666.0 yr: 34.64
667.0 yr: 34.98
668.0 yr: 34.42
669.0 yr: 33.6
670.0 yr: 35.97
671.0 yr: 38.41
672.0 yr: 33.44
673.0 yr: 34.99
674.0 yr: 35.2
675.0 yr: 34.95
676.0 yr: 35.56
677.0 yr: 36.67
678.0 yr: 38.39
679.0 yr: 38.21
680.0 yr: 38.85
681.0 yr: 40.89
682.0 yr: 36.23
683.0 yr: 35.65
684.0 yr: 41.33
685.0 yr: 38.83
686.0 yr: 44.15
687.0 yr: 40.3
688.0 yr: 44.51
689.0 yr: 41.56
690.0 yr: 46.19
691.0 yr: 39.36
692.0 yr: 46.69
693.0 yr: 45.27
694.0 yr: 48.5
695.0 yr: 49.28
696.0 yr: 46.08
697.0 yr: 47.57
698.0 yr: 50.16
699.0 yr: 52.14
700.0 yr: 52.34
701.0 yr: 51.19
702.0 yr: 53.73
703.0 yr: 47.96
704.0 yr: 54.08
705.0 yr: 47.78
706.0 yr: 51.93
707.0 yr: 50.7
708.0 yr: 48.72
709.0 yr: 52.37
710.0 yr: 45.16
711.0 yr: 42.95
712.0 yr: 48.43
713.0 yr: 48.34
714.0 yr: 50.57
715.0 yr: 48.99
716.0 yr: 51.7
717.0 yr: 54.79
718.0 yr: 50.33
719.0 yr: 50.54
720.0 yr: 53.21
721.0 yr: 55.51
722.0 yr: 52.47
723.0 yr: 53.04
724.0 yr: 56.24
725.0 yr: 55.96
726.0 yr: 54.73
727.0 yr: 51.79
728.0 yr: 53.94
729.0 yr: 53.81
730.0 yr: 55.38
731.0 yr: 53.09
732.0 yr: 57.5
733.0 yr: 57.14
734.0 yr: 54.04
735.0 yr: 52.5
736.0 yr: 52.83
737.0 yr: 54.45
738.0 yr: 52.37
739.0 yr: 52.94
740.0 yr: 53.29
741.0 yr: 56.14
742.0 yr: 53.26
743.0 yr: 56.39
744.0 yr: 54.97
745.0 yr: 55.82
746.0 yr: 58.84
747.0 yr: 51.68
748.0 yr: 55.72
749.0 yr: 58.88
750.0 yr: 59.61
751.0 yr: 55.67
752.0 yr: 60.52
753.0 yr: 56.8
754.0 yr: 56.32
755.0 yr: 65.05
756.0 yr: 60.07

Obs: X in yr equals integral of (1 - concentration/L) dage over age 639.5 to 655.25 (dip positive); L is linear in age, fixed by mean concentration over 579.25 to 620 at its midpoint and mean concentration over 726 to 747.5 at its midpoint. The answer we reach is 3.3 yr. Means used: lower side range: 30.4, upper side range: 54.4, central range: 30.6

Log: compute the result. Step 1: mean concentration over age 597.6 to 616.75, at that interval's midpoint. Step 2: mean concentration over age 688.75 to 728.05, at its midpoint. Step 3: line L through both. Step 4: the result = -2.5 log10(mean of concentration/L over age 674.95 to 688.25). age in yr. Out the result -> 0.15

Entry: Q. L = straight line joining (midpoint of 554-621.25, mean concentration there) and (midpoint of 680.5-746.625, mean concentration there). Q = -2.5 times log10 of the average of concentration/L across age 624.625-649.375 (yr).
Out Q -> 0.25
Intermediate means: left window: 34.8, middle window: 32.5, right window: 50.1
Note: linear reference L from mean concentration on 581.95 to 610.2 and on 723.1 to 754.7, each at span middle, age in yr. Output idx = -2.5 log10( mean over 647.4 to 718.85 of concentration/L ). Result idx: 0.14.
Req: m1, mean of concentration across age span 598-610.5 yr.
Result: 29.8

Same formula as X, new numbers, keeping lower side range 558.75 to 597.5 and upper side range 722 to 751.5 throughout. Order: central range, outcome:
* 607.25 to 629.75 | 6.0 yr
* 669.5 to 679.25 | 2.4 yr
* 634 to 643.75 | 2.6 yr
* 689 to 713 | 1.1 yr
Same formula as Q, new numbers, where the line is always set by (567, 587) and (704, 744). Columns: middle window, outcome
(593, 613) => 0.32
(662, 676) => 0.32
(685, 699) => 0.09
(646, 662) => 0.44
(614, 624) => 0.36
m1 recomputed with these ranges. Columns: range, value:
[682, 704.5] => 46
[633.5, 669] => 31.7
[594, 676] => 31.4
